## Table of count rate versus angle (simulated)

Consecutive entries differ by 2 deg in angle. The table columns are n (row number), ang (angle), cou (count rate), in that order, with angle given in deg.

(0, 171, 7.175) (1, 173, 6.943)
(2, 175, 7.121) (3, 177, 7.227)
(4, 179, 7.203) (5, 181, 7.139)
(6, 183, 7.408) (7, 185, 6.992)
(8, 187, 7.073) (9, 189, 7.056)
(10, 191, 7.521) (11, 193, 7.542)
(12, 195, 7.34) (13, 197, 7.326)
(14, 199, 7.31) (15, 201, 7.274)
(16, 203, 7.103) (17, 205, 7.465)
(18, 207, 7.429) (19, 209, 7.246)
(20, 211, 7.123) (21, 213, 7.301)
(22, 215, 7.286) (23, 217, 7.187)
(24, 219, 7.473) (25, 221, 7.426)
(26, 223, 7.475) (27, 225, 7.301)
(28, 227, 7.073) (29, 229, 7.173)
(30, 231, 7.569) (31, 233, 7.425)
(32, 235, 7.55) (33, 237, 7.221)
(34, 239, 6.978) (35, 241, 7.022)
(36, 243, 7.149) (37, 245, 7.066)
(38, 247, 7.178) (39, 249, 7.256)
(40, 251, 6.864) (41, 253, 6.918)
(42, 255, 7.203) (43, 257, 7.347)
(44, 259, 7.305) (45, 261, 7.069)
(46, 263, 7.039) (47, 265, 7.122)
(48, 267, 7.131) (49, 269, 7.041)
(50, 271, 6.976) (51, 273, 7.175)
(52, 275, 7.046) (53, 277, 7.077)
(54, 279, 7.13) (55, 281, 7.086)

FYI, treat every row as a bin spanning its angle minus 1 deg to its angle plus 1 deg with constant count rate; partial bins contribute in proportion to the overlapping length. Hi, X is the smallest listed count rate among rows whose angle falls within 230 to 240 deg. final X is 6.978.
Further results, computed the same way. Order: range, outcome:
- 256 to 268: 7.039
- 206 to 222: 7.123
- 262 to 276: 6.976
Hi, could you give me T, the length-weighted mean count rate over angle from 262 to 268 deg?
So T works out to 7.1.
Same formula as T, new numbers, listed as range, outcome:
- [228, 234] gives 7.39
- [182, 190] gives 7.13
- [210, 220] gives 7.27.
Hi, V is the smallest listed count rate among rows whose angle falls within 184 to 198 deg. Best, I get 6.992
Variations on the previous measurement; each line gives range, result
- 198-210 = 7.103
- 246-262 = 6.864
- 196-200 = 7.31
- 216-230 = 7.073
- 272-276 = 7.046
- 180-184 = 7.139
